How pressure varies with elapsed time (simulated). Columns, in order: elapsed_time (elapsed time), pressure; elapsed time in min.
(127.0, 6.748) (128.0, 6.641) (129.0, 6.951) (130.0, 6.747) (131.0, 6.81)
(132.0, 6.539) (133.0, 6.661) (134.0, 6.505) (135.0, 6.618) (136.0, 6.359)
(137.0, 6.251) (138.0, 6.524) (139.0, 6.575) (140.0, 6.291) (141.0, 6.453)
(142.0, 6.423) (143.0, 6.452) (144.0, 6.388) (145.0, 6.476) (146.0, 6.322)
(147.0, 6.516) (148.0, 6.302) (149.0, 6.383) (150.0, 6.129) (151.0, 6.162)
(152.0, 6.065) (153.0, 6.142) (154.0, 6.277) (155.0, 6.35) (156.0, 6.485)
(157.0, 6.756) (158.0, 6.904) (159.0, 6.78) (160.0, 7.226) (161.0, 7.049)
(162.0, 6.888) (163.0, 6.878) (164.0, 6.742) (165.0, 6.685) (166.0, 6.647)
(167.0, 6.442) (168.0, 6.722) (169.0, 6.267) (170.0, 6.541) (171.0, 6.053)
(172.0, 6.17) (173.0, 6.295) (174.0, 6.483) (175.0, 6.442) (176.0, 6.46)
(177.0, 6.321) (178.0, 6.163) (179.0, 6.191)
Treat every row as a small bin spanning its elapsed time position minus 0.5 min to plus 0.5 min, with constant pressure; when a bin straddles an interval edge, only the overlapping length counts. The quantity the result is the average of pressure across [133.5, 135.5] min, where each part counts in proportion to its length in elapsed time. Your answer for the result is 6.56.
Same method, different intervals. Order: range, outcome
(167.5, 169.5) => 6.49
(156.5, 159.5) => 6.81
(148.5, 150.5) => 6.26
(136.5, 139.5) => 6.45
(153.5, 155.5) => 6.31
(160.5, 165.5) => 6.85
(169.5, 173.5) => 6.26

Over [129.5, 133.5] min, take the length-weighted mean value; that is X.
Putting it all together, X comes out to 6.69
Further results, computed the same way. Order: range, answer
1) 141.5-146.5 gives 6.41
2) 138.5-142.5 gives 6.44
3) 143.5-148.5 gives 6.4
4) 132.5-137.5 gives 6.48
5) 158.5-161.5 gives 7.02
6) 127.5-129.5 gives 6.8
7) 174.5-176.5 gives 6.45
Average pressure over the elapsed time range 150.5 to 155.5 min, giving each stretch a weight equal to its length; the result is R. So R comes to 6.2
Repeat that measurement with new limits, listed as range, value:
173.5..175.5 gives 6.46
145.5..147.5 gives 6.42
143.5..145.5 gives 6.43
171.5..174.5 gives 6.32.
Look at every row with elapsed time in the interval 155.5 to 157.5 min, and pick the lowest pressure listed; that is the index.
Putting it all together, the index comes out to 6.485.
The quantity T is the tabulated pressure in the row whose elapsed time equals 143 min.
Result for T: 6.452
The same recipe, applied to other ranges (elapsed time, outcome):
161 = 7.049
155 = 6.35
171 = 6.053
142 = 6.423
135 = 6.618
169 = 6.267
